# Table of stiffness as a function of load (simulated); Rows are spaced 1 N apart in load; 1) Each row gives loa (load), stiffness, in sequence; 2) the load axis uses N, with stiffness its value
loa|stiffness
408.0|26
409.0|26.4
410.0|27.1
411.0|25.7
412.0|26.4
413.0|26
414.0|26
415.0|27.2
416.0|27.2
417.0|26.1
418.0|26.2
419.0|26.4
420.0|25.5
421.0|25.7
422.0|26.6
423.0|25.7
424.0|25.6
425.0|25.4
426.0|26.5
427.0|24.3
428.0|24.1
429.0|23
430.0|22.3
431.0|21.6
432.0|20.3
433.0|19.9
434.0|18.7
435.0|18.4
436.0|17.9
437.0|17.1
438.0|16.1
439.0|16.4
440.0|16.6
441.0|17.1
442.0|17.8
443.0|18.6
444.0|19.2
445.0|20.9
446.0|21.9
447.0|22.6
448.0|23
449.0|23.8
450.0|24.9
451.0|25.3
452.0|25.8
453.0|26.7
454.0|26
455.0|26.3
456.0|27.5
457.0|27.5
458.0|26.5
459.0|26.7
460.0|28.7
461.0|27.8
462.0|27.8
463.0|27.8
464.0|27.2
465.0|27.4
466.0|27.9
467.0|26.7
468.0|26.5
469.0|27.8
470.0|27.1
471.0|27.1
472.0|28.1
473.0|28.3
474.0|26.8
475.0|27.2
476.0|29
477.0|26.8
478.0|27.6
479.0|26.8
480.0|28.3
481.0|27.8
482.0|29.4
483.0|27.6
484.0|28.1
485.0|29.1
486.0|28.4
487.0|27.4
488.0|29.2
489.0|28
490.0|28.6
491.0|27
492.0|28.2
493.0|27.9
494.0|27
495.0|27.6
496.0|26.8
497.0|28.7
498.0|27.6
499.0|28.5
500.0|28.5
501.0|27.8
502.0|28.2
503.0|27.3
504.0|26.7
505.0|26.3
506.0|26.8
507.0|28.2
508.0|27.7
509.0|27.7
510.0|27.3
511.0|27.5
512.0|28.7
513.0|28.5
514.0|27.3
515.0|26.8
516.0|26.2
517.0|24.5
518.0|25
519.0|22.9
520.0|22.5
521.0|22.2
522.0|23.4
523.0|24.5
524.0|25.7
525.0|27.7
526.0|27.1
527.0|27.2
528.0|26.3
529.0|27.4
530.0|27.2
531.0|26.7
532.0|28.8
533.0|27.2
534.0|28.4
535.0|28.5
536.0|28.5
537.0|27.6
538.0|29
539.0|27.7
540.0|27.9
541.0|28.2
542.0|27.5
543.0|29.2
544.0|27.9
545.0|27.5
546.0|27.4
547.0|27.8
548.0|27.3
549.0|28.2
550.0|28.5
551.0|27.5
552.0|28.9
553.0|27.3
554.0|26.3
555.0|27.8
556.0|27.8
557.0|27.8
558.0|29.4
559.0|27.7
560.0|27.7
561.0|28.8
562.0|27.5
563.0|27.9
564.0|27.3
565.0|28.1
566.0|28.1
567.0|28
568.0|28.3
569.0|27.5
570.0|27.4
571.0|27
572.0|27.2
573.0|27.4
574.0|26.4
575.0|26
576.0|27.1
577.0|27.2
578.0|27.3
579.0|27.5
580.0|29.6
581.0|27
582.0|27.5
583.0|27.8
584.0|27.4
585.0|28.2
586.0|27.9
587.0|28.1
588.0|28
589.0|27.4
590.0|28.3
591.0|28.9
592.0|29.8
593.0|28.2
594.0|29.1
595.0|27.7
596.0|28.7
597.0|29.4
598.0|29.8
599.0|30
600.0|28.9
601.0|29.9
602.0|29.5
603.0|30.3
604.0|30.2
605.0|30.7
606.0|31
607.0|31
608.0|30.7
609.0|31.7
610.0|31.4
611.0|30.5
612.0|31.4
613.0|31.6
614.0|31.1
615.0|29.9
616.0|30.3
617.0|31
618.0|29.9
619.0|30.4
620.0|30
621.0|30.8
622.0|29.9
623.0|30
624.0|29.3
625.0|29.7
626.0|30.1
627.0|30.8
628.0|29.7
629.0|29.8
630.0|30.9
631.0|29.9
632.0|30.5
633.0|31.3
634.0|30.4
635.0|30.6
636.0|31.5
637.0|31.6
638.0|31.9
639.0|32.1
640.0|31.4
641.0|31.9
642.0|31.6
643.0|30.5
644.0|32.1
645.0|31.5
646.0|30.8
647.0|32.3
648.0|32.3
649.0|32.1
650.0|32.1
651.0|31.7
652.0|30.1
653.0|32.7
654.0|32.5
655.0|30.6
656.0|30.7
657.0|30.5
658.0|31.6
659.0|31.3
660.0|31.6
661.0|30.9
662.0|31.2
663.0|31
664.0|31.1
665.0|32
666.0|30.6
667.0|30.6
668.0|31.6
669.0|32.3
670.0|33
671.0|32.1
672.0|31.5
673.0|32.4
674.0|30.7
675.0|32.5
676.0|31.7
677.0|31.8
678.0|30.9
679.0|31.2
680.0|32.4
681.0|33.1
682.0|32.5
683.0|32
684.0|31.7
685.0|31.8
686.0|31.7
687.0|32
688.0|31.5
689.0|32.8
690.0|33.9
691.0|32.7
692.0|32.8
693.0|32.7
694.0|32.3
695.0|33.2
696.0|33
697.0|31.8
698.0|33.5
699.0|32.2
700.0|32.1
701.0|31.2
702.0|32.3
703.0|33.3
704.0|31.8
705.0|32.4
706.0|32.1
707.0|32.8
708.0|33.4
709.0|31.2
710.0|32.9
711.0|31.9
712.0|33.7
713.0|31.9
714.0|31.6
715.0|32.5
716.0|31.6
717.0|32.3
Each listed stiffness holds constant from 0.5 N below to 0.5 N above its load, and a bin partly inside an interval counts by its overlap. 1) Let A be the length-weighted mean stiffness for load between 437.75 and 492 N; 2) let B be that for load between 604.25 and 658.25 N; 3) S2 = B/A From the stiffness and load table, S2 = 1.20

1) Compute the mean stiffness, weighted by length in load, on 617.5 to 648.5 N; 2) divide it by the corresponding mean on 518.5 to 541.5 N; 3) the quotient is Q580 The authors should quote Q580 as 1.2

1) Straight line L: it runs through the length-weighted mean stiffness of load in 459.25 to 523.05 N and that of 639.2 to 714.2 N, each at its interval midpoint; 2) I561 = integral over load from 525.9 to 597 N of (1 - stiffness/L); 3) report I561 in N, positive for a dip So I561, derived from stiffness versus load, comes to 2.9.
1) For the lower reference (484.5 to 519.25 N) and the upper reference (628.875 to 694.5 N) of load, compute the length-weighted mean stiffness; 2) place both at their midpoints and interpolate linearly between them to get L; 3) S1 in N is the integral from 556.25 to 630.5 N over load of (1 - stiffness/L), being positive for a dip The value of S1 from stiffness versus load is 2.16 N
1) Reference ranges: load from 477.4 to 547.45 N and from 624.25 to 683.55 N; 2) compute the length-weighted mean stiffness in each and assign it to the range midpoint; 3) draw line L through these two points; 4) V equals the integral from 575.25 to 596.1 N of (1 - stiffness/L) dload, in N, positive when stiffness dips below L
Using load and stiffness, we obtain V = 1.0 N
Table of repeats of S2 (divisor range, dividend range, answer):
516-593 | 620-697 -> 1.15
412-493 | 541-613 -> 1.13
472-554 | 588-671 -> 1.12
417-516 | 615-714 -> 1.23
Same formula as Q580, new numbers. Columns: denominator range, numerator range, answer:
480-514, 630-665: 1.12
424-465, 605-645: 1.34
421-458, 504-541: 1.20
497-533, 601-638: 1.14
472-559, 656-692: 1.16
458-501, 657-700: 1.15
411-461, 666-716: 1.37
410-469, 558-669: 1.24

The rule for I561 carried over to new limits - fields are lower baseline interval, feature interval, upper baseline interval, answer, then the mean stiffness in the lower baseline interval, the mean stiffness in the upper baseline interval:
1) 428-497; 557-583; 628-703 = 0.85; 25.1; 31.7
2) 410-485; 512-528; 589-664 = 0.95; 24.8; 30.6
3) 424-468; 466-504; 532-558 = -4.06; 23.3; 28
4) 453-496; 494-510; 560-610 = 0.13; 27.6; 28.5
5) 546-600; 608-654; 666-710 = -1.36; 27.9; 32.2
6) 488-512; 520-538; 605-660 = 1.11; 27.7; 31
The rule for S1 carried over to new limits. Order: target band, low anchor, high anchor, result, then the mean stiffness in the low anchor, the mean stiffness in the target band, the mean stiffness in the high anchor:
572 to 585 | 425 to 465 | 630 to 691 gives 0.4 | 22.9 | 27.4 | 31.6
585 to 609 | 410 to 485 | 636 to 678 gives 0.3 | 24.8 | 29.3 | 31.6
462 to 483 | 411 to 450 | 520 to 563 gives -2.8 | 22.5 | 27.6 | 27.4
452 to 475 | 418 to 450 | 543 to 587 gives -4.2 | 21.7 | 27.2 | 27.7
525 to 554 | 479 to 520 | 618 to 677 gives 0.7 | 27.5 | 27.8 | 31.2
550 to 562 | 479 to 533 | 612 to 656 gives 0.3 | 27.1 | 27.9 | 31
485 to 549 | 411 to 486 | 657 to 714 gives -0.7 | 24.9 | 27.2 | 32.1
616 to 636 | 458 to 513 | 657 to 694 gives 0.3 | 27.7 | 30.3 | 31.9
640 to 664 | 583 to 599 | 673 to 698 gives -0.4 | 28.5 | 31.5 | 32.2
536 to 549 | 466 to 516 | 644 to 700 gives 0.4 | 27.7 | 28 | 31.9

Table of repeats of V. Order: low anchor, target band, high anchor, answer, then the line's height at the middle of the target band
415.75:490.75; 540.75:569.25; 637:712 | 0.3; 28.2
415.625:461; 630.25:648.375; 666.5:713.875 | -0.6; 30.4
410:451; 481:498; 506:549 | -1.8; 25.3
